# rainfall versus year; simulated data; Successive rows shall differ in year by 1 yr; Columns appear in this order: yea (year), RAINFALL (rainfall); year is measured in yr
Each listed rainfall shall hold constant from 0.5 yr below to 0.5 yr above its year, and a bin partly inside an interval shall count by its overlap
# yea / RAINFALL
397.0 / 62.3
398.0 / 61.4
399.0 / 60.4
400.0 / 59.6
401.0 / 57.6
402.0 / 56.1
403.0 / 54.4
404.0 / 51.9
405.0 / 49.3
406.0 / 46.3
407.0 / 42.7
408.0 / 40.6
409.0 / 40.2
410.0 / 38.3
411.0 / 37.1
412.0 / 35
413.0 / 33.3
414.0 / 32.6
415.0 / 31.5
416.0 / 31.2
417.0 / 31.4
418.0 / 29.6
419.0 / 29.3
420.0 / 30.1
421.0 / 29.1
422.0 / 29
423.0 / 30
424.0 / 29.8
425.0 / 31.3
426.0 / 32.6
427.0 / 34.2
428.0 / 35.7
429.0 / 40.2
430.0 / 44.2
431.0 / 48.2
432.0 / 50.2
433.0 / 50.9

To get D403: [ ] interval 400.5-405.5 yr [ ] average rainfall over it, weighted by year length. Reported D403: 53.9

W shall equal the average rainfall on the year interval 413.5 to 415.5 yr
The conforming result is 32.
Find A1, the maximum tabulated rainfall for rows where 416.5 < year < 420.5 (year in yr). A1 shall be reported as 31.4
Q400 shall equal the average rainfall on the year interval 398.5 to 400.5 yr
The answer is 60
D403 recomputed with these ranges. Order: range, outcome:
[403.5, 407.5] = 47.6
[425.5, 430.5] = 37.4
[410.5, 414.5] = 34.5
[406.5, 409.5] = 41.2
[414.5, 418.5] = 30.9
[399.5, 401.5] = 58.6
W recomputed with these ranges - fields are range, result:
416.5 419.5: 30.1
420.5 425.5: 29.8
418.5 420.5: 29.7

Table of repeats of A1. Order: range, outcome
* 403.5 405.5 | 51.9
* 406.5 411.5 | 42.7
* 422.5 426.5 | 32.6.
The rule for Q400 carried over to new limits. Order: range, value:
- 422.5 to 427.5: 31.6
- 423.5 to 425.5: 30.6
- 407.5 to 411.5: 39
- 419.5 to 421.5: 29.6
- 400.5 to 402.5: 56.9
